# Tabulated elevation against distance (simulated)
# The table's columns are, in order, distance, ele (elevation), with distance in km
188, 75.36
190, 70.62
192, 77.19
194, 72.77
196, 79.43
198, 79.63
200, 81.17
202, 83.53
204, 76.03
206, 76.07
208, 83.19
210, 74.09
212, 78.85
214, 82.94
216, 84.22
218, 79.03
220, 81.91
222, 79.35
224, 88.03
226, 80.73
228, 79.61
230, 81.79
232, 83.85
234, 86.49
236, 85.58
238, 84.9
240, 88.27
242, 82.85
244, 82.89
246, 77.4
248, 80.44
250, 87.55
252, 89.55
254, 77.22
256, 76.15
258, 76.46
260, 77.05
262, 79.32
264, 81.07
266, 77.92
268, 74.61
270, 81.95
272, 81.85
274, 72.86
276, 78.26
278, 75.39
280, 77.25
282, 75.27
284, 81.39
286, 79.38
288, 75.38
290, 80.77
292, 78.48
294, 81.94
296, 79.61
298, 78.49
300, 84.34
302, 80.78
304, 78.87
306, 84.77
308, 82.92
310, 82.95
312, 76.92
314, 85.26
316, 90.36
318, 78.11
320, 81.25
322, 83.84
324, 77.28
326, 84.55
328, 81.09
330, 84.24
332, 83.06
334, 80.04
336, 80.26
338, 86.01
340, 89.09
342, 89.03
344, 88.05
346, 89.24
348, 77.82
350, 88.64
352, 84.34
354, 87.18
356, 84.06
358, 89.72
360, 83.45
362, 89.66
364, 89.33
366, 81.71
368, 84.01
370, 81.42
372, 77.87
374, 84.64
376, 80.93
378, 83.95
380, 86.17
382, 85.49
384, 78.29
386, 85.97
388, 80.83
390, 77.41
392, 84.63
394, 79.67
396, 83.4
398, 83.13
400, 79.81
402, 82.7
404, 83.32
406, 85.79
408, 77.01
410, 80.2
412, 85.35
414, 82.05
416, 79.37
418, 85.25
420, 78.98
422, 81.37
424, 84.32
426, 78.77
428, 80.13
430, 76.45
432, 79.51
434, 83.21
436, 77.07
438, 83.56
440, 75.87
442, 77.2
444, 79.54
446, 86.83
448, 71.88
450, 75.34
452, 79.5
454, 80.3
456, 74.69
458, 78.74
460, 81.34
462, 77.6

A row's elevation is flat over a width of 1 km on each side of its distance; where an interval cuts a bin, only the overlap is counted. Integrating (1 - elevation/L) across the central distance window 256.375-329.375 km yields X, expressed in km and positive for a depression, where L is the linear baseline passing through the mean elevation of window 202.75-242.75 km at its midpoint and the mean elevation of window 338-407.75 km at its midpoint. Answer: 2.6 km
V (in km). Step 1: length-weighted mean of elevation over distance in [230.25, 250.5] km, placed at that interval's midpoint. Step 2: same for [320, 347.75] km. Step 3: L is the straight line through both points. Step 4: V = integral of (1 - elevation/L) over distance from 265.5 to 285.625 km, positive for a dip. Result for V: 1.5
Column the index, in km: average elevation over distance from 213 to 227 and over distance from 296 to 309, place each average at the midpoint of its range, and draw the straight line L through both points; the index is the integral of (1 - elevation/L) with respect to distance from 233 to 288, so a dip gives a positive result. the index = 1.1 km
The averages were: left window 82.3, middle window 80.3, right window 81.5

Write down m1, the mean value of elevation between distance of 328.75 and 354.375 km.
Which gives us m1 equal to 85.1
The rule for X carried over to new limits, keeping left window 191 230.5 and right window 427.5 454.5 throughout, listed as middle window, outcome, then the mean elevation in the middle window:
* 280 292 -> 0.2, 78.3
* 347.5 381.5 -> -2.2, 84.5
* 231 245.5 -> -0.9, 84.7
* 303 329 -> -0.9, 82.2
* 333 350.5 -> -1.3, 85.3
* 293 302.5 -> -0.2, 81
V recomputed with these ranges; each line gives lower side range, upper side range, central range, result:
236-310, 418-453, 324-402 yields -3.9 km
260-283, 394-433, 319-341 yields -1.0 km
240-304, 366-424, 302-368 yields -2.6 km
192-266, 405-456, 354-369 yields -1.1 km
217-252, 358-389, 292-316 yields 0.5 km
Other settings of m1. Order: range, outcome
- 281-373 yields 82.9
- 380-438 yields 81.5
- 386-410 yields 81.7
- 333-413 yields 83.7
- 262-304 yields 78.9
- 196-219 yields 79.9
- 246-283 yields 78.9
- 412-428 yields 81.6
